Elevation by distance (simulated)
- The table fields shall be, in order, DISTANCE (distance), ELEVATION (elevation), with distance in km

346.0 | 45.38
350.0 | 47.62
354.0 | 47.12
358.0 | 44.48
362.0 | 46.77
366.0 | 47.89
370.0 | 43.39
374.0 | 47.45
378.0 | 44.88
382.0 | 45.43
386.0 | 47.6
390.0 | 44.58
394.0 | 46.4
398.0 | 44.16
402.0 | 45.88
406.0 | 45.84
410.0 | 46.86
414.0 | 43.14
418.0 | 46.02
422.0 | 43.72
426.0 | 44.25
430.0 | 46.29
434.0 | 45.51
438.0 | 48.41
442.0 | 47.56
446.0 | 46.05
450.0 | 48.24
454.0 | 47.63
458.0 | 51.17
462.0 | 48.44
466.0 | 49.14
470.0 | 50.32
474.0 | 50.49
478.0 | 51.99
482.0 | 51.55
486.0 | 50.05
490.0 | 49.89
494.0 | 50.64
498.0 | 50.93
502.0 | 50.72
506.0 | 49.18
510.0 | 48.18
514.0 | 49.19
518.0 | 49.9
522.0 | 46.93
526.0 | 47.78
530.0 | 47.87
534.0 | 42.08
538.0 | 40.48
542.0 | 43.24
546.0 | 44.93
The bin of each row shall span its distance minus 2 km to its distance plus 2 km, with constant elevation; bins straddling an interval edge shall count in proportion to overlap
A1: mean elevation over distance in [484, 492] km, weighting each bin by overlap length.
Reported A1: 50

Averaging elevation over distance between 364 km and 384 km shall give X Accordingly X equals 45.8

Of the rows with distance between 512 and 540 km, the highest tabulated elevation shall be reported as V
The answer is 49.9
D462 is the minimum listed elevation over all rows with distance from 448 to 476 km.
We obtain 47.63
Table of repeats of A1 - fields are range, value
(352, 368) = 46.6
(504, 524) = 48.7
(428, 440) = 46.7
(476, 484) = 51.8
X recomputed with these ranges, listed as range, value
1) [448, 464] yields 48.9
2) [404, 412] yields 46.4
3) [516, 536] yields 46.9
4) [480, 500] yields 50.6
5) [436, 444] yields 48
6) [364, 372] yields 45.6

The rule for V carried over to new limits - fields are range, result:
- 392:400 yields 46.4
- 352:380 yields 47.89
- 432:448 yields 48.41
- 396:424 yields 46.86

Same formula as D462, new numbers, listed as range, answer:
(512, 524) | 46.93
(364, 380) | 43.39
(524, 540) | 40.48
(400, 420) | 43.14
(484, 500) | 49.89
